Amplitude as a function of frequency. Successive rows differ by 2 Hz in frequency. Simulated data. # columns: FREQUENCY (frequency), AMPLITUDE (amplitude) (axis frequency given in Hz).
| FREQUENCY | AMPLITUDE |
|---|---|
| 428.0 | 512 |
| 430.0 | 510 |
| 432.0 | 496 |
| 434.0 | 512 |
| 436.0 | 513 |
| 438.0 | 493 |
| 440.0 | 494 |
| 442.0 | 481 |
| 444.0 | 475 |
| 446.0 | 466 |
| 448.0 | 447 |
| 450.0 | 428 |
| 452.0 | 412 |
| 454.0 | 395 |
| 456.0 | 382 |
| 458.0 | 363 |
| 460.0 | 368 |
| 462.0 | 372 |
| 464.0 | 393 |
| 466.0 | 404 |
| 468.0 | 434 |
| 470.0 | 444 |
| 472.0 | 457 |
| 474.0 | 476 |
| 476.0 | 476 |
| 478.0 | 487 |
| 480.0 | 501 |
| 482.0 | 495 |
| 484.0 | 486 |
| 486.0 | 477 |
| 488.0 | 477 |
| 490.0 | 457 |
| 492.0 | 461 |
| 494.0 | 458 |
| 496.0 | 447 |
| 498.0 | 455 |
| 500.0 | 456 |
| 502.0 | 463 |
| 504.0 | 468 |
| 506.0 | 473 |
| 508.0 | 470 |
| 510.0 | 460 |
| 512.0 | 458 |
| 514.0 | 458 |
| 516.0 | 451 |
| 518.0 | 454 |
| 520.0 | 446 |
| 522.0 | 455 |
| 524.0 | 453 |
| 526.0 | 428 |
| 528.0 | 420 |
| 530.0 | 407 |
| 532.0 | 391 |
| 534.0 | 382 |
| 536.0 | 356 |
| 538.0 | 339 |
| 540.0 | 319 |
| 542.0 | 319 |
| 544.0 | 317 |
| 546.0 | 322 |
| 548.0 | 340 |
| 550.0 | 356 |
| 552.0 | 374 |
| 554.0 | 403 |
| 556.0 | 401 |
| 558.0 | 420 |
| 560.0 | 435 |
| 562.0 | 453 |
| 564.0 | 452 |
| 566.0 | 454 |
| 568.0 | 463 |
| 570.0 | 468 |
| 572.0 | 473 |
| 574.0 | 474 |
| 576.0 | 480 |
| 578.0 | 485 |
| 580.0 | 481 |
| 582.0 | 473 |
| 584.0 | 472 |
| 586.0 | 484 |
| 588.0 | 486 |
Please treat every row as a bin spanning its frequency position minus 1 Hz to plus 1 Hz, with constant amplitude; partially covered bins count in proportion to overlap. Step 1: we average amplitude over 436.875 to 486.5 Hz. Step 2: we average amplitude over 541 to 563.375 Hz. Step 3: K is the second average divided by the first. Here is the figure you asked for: 0.85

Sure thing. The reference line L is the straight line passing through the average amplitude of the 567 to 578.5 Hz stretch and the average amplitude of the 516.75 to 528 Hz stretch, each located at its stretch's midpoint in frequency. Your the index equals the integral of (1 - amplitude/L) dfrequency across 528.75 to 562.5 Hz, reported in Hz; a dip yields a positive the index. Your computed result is 6.4 Hz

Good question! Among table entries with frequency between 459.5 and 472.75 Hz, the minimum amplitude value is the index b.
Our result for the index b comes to 368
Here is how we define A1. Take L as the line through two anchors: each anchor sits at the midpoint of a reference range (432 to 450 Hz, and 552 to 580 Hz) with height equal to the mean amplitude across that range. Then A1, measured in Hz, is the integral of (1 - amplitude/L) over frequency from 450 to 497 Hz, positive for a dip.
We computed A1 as 3.4 Hz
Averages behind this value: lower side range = 483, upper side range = 449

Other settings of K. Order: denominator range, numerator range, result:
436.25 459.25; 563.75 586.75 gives 1.07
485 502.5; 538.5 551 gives 0.71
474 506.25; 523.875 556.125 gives 0.78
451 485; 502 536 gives 1.02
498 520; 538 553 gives 0.73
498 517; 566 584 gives 1.03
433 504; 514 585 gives 0.93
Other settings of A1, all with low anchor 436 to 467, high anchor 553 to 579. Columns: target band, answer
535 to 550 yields 3.8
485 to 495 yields -0.7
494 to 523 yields -1.2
